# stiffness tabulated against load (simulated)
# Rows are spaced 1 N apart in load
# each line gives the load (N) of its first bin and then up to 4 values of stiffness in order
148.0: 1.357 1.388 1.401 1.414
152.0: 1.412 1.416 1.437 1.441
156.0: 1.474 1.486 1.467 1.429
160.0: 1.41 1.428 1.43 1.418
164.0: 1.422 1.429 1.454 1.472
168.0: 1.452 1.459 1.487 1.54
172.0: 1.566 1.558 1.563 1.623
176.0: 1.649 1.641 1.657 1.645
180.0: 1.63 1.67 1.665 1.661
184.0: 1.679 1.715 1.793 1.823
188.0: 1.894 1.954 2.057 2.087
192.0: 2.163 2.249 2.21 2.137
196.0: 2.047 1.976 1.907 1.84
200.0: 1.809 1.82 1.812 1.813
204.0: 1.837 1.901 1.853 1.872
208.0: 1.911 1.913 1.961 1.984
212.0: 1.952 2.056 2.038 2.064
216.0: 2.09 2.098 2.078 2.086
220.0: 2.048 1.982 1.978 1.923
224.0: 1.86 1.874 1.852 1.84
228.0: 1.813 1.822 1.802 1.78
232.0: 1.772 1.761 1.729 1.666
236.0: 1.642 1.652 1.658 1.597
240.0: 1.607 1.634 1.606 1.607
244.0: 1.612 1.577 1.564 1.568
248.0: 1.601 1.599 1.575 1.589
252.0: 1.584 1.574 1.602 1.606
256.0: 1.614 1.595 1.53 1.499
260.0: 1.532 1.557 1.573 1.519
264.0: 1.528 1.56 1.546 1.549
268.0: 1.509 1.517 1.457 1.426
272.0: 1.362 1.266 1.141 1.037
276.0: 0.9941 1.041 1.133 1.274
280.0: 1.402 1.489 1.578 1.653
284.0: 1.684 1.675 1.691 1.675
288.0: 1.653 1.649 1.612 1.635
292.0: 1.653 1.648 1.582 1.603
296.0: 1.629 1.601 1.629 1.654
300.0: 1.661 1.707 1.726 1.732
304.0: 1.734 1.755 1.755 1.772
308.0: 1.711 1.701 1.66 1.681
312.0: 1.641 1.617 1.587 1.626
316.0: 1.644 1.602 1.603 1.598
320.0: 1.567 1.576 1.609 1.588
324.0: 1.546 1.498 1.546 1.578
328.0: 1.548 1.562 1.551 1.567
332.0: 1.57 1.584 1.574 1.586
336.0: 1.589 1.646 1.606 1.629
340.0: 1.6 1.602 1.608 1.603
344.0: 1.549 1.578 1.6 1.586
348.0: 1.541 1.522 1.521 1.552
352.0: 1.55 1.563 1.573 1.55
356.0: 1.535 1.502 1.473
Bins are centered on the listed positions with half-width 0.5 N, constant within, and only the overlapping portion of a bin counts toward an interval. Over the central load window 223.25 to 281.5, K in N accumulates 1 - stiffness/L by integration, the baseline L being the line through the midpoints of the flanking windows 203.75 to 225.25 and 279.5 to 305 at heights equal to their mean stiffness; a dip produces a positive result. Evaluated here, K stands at 8.3 N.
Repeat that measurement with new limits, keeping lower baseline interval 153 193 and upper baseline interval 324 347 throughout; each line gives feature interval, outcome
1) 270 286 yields 2.4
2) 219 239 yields -2.6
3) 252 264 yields 0.3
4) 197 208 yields -1.7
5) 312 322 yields -0.1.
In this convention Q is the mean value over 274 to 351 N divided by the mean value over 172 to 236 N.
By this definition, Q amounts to 0.8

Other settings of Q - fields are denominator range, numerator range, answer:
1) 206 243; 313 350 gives 0.85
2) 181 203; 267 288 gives 0.74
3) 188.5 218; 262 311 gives 0.78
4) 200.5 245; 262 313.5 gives 0.84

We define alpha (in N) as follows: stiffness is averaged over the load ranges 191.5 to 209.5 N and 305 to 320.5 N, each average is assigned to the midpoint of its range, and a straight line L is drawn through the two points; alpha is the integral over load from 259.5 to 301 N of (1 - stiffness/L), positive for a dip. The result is 5.6 N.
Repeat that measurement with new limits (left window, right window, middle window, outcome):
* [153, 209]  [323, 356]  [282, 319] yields -1.3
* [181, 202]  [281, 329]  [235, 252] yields 1.7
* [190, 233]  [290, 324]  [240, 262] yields 2.9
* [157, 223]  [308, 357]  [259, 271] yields 1.1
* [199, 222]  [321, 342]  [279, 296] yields 1.1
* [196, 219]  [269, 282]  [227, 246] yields -0.3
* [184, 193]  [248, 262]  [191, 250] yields -2.9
